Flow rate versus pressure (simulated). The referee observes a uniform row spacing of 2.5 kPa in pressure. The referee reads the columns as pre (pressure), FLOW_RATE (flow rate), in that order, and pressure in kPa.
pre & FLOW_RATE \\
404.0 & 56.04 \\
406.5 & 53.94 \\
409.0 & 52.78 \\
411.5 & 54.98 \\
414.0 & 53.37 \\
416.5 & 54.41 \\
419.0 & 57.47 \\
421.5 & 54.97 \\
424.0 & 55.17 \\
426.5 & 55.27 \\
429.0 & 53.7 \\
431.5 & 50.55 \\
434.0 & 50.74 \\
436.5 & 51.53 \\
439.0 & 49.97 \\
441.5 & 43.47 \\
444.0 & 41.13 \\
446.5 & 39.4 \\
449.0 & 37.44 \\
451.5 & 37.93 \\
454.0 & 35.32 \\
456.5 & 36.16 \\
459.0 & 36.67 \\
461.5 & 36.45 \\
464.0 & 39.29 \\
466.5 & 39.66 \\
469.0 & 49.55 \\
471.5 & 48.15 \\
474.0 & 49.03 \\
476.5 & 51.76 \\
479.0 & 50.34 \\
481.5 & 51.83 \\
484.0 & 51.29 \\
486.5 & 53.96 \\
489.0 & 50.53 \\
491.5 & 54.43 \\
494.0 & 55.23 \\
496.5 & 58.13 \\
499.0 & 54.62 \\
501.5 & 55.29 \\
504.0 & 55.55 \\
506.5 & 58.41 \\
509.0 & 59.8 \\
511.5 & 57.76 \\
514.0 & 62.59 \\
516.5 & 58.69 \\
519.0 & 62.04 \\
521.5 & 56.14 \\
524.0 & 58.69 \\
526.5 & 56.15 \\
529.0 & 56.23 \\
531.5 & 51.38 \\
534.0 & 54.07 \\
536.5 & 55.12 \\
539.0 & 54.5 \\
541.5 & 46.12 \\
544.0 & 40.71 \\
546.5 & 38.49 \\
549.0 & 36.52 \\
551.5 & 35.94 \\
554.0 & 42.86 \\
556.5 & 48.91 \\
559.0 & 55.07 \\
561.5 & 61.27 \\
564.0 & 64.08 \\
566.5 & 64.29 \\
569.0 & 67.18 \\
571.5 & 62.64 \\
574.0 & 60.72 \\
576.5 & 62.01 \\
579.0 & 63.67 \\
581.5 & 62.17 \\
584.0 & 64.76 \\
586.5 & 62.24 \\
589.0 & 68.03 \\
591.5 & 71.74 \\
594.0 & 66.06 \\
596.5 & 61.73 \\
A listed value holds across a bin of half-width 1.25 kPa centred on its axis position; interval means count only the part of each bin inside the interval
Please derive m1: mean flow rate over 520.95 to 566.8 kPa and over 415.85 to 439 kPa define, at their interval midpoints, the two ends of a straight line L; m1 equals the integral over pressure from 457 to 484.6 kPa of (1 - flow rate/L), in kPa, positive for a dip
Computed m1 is 3.8 kPa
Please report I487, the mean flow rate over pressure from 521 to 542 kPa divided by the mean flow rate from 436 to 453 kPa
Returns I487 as 1.3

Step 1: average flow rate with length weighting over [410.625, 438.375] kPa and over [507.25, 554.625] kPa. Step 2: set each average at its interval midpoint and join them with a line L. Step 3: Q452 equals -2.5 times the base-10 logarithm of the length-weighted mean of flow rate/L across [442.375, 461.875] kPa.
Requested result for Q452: 0.375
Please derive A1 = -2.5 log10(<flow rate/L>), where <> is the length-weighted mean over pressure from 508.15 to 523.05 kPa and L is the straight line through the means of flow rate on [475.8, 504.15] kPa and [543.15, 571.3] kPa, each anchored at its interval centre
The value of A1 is -0.13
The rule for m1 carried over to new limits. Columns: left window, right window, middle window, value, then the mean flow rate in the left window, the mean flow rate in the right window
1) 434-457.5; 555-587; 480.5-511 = -3.28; 41.9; 61.3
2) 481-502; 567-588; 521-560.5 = 6.69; 53.9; 63.3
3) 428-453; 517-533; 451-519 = 1.84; 45.4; 56.8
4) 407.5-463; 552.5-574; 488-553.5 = 1.51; 47.2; 58.2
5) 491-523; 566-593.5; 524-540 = 1.37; 57.7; 64.5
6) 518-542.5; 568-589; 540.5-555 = 4.52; 55.1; 63.4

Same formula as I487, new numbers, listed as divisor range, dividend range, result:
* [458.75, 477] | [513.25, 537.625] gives 1.30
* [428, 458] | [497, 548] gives 1.25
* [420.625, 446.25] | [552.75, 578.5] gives 1.18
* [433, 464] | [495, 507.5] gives 1.37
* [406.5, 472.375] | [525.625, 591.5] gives 1.18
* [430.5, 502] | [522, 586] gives 1.17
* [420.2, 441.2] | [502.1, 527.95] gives 1.12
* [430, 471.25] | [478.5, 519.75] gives 1.32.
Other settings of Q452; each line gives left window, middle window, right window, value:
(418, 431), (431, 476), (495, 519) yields 0.29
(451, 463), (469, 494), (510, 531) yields -0.15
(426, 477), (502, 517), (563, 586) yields -0.10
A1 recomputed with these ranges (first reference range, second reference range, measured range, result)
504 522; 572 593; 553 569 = 0.103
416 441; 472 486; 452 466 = 0.364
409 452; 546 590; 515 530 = -0.068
